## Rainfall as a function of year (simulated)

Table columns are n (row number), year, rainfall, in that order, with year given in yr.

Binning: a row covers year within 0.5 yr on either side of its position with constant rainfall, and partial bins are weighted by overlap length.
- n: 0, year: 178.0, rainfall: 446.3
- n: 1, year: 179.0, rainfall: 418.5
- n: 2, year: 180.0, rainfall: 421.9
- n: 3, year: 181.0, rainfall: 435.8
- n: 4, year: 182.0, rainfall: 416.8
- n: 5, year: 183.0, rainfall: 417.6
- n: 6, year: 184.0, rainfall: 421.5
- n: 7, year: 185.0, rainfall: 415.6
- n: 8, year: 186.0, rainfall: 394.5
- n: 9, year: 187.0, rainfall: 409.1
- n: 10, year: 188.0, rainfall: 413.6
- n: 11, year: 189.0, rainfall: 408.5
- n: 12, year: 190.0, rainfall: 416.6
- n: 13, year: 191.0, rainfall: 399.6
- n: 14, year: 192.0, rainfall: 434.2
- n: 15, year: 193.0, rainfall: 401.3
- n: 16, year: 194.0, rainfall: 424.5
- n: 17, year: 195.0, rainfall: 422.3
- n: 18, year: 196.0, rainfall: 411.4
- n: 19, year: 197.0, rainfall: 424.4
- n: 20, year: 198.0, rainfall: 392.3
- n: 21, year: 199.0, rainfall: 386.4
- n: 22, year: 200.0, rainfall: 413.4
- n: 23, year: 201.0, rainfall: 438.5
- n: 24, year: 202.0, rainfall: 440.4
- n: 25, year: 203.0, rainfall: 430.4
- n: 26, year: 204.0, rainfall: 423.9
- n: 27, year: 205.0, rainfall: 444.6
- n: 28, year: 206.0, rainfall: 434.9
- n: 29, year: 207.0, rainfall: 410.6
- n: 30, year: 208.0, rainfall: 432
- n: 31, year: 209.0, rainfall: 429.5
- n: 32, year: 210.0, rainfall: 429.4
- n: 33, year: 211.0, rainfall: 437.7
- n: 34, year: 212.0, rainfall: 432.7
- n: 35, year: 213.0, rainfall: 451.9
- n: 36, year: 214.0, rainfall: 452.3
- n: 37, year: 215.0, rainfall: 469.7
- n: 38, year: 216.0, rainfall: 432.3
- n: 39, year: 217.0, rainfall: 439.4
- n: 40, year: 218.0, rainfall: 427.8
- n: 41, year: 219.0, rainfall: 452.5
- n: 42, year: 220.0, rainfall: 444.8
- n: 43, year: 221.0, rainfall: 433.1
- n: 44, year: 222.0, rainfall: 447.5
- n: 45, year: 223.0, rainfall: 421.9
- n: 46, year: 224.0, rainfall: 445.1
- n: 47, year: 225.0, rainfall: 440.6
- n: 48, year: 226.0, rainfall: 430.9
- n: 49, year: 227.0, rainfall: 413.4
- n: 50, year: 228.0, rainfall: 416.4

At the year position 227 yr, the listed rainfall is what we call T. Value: 413.4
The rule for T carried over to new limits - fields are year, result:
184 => 421.5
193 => 401.3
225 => 440.6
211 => 437.7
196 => 411.4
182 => 416.8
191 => 399.6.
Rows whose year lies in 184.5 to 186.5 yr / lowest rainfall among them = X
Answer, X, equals 394.5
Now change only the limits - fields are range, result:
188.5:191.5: 399.6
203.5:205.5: 423.9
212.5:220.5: 427.8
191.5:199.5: 386.4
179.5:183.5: 416.8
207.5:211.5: 429.4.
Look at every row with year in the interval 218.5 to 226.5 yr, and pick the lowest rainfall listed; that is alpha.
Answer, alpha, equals 421.9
